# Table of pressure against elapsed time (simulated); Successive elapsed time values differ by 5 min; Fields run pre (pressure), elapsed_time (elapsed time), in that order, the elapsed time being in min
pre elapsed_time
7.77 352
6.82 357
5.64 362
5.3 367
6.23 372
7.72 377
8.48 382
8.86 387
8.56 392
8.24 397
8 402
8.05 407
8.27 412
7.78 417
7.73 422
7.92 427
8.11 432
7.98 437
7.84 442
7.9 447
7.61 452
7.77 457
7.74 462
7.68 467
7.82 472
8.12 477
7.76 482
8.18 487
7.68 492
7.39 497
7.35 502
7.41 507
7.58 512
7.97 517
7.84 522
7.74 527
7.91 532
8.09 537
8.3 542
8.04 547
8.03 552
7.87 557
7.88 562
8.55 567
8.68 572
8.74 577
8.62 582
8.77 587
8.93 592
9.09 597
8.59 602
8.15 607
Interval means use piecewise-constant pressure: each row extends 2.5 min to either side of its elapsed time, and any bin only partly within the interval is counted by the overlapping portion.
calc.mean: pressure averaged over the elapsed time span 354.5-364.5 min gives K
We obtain 6.23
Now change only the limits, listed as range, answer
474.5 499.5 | 7.83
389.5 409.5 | 8.21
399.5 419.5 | 8.03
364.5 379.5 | 6.42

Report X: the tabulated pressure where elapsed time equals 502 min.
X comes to 7.35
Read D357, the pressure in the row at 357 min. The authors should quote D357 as 6.82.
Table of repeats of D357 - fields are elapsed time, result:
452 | 7.61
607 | 8.15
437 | 7.98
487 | 8.18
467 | 7.68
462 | 7.74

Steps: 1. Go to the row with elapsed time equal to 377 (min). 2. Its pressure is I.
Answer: 7.72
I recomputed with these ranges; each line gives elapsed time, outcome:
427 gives 7.92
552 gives 8.03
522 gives 7.84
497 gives 7.39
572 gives 8.68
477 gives 8.12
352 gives 7.77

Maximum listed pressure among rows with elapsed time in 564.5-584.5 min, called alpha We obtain 8.74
